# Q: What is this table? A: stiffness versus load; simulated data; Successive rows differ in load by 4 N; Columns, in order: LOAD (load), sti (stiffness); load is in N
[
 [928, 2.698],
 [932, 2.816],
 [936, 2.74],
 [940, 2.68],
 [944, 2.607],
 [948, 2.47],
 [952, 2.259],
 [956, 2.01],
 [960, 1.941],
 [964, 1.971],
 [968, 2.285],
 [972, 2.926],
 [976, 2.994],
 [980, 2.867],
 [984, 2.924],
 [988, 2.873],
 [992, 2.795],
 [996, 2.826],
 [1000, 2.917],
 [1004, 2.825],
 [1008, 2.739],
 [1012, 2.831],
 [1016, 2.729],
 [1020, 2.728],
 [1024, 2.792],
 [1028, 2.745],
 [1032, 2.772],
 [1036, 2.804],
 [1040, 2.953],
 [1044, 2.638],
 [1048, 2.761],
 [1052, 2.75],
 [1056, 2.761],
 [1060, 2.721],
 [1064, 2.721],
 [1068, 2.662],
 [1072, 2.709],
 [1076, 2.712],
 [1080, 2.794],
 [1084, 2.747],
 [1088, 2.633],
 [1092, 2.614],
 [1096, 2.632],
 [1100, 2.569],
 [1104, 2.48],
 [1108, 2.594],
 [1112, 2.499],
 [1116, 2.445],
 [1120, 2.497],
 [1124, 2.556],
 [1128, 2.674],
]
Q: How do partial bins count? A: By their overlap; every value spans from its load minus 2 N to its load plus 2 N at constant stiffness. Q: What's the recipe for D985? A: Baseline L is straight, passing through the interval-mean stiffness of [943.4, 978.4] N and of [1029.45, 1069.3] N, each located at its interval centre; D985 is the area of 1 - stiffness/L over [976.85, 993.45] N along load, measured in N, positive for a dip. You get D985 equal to -2.6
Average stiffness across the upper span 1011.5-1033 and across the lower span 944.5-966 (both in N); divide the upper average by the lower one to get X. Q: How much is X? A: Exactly 1.3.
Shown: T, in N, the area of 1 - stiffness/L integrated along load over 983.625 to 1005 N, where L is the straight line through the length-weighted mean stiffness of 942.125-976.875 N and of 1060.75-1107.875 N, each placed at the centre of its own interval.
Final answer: -3.6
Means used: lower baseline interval 2.36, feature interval 2.86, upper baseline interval 2.66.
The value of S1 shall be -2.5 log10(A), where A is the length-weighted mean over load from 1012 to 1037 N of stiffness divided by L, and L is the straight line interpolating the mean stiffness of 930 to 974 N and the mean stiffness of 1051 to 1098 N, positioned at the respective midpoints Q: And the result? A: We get -0.07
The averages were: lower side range 2.43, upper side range 2.7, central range 2.77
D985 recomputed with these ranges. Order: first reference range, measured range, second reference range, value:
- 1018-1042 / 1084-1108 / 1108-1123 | -0.3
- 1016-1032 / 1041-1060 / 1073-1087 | 0.1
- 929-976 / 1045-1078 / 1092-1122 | -2.7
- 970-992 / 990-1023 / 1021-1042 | 0.7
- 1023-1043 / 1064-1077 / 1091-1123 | -0.1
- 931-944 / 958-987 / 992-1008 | 2.3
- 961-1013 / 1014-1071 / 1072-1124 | -1.8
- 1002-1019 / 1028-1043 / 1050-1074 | -0.4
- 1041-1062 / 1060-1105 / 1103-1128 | -0.6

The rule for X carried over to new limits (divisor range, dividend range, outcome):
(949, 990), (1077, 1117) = 1.04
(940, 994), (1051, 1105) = 1.06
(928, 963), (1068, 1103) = 1.09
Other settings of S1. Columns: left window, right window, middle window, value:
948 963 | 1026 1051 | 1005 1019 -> -0.082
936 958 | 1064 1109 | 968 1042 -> -0.120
